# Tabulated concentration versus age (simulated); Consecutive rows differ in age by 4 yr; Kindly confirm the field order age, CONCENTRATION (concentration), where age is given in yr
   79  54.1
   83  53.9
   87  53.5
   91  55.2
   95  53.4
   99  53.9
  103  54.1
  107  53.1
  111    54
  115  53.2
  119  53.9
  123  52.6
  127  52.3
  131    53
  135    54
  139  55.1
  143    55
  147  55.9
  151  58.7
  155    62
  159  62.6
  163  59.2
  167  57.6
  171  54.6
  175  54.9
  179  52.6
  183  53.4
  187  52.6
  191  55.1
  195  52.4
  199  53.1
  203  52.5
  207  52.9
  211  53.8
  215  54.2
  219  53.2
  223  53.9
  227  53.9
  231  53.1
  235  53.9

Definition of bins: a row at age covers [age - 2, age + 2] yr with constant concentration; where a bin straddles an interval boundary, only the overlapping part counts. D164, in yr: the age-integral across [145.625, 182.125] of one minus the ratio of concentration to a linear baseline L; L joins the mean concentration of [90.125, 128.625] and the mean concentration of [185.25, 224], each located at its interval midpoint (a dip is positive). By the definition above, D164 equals -2.8 yr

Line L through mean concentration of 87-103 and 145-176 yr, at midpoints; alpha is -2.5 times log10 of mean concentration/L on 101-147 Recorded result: 0.043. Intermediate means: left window 54.1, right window 58.3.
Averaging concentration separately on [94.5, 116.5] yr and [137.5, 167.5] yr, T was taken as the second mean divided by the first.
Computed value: 1.09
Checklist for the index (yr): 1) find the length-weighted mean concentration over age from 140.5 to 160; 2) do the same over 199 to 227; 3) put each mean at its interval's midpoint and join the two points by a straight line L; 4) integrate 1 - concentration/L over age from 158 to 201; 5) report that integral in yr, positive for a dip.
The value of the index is 0.8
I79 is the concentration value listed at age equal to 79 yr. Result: 54.1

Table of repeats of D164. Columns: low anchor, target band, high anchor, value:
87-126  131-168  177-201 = -2.9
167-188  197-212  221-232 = 0.2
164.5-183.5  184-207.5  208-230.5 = 0.5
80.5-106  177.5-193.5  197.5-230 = 0.0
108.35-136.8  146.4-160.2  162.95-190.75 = -1.5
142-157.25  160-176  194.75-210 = -0.2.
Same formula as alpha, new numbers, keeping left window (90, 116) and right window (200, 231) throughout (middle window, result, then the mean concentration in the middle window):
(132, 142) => -0.01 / 54.4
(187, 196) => 0.00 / 53.6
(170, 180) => -0.01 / 54.1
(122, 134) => 0.02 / 52.8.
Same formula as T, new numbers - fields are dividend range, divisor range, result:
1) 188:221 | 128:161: 0.94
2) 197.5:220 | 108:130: 1.00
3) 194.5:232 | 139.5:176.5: 0.92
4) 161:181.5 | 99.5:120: 1.04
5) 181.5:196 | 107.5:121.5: 1.00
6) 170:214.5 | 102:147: 0.99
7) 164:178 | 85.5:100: 1.03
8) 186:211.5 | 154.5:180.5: 0.93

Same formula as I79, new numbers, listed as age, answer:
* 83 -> 53.9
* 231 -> 53.1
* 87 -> 53.5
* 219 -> 53.2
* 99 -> 53.9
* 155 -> 62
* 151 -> 58.7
